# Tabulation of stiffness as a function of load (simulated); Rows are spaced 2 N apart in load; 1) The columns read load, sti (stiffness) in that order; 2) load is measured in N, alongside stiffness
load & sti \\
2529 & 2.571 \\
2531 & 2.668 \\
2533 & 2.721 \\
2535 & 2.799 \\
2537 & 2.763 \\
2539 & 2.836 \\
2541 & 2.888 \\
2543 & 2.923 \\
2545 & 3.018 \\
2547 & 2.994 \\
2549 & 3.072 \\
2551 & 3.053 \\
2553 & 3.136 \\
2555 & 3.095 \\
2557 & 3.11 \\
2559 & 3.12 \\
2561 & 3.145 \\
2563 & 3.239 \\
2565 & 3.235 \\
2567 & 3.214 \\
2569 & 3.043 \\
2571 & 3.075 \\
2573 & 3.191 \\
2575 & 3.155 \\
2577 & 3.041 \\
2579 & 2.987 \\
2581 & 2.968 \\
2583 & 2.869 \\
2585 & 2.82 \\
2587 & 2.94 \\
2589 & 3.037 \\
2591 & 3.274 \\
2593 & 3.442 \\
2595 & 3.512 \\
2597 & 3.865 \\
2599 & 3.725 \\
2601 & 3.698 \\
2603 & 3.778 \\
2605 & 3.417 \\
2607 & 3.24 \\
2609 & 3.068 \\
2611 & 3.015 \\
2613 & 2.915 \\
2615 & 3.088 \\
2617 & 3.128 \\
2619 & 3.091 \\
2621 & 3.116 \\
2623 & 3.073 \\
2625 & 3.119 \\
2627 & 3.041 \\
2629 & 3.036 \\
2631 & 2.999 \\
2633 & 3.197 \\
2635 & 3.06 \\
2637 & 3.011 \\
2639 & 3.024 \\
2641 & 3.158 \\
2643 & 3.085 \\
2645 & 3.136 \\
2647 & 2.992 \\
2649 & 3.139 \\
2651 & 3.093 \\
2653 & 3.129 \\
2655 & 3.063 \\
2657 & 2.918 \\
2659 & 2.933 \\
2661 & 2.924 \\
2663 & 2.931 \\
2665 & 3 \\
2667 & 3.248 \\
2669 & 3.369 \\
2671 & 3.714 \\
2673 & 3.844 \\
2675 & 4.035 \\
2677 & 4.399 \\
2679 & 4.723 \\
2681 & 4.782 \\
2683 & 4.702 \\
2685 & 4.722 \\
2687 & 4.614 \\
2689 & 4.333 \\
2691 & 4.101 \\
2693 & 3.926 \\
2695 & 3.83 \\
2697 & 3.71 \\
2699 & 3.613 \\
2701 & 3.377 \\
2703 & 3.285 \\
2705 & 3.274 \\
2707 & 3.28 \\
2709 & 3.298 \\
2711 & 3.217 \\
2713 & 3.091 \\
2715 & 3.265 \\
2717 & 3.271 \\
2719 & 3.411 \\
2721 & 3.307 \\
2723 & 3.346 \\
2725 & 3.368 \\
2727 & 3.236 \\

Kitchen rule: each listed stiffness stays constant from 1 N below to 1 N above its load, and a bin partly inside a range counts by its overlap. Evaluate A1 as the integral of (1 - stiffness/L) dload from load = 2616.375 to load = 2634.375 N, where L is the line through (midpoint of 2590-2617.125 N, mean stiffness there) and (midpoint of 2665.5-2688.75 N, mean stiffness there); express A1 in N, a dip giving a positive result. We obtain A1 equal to 2.6 N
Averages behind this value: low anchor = 3.38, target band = 3.09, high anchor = 4.17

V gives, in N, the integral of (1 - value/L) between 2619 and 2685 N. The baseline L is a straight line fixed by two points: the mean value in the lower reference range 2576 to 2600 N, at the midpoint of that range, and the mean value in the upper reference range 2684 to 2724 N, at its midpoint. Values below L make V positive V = 1.5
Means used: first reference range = 3.21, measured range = 3.36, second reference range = 3.61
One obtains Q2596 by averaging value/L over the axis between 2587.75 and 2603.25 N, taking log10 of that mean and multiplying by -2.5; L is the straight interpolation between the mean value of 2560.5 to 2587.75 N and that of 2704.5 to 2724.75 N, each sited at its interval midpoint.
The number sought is -0.14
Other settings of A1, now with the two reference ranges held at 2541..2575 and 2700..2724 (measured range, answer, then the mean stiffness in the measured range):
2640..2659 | 0.82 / 3.07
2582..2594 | 0.28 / 3.06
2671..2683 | -4.03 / 4.33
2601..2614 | -0.48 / 3.27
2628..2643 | 0.58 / 3.07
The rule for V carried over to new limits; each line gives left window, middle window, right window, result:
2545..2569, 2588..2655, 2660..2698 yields 6.5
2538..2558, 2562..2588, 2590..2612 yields 1.4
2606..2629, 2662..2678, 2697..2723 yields -1.7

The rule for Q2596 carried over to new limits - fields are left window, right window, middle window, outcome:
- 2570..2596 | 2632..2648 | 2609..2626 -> 0.01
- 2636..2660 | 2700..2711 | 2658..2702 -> -0.20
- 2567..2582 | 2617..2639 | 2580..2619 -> -0.06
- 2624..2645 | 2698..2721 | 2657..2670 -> 0.04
